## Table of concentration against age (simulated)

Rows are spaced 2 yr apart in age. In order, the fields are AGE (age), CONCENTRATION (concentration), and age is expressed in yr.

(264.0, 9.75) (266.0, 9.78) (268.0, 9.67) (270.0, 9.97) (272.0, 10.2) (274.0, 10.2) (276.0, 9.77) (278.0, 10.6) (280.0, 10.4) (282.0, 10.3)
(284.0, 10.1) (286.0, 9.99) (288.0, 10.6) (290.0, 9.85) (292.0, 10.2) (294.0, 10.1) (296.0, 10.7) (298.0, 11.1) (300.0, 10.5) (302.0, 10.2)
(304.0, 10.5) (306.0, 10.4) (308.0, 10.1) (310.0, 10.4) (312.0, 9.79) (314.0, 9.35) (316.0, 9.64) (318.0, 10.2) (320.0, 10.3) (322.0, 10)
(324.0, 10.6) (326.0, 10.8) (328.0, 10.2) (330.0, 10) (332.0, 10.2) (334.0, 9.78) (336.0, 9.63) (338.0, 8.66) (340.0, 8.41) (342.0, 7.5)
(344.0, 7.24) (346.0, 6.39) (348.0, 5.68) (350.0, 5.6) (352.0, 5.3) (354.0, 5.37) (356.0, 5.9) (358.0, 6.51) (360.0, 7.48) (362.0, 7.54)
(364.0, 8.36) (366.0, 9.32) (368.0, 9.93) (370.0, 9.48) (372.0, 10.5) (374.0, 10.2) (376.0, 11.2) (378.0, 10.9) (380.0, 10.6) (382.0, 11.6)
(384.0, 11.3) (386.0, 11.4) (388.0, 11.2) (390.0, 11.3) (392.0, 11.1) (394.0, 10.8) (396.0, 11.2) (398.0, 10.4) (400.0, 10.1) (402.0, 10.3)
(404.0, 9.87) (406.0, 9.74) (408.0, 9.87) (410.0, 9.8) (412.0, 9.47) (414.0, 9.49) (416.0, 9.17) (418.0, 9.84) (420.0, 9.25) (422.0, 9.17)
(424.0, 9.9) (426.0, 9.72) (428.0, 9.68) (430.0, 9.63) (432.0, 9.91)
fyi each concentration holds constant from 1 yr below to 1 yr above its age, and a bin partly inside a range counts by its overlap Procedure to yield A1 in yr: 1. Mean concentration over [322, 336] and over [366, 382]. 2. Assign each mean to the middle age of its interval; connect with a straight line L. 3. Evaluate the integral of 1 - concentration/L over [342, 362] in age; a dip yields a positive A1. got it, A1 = 7.8 yr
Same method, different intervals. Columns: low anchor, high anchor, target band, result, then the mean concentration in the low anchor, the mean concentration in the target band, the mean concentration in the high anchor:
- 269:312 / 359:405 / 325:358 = 7.7 yr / 10.3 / 7.87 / 10.3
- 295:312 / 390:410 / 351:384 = 5.0 yr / 10.4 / 8.84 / 10.4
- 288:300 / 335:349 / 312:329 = -2.4 yr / 10.4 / 10.1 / 7.64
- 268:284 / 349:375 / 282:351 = -3.6 yr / 10.2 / 9.56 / 7.81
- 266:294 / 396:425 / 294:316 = -0.4 yr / 10.1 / 10.3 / 9.79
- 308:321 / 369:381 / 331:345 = 1.9 yr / 9.96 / 8.77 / 10.5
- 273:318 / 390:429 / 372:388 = -1.5 yr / 10.2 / 11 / 9.98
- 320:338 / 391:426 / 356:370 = 2.7 yr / 10.1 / 8.12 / 9.96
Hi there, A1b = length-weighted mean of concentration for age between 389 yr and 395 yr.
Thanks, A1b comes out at 11.1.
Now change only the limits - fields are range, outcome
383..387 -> 11.4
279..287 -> 10.2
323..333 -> 10.4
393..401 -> 10.6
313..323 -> 9.9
